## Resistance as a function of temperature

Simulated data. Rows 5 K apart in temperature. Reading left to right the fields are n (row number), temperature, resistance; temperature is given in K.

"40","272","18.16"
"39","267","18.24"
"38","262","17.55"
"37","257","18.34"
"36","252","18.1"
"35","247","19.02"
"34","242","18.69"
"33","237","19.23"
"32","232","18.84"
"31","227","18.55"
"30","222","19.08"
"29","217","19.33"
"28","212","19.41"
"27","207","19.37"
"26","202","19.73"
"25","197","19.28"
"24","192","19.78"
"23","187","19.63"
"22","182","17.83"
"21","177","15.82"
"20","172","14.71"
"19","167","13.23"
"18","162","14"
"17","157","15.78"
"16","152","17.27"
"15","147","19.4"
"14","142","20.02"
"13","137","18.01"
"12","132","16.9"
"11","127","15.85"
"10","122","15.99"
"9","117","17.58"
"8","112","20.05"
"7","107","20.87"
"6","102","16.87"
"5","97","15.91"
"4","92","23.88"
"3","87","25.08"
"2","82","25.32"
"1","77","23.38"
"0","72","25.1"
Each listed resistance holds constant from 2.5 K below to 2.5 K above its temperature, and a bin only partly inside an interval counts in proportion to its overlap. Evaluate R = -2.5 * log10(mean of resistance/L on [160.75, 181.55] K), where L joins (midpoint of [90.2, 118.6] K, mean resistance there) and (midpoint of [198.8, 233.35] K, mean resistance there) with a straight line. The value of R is 0.281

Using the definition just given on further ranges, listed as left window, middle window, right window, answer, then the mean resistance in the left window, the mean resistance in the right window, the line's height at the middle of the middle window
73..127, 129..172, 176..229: 0.181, 20.4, 19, 19.7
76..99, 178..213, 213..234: 0.035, 22.8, 19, 19.8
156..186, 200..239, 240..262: -0.117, 15.4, 18.4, 17.2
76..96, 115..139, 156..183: 0.160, 23.9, 15.1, 19.5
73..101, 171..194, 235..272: 0.142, 22.5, 18.4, 20.2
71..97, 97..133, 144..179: 0.164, 23.7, 15.8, 20.5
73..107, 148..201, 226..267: 0.184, 21.8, 18.5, 20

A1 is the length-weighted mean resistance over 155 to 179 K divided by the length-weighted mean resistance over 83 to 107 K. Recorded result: 0.71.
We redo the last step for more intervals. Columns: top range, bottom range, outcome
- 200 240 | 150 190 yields 1.19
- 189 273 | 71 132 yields 0.93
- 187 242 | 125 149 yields 1.07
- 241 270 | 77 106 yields 0.85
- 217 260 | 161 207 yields 1.08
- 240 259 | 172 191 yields 1.06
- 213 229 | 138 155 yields 1.02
